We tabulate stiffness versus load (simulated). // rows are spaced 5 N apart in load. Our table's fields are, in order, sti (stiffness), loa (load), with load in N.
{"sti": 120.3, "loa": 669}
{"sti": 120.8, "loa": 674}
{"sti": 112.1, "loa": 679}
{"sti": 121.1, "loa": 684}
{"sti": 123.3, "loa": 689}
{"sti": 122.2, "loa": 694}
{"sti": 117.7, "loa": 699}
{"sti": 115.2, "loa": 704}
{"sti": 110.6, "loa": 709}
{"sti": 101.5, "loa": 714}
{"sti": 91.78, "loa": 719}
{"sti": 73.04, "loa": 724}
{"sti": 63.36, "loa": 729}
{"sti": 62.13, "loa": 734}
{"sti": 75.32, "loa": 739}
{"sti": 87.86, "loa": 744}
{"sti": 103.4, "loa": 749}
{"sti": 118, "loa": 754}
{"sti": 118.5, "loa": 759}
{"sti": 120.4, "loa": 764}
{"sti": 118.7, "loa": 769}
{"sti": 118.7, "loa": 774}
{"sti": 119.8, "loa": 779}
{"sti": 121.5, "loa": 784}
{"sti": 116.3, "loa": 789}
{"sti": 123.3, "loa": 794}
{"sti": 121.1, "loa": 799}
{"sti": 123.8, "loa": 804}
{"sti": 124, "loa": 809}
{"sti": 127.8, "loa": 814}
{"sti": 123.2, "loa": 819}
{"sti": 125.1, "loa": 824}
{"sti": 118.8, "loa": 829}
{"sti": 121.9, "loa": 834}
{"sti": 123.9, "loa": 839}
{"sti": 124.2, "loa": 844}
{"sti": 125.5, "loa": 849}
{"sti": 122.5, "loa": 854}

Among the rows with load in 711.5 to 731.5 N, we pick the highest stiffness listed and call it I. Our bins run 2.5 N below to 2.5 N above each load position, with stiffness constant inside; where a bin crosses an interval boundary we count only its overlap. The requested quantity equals 101.5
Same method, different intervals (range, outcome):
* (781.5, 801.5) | 123.3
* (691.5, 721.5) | 122.2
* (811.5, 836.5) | 127.8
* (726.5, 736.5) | 63.36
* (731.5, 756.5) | 118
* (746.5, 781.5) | 120.4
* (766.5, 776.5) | 118.7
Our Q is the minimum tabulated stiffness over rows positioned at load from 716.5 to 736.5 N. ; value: 62.13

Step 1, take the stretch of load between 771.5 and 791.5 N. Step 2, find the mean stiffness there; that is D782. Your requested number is 119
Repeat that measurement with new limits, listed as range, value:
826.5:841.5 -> 122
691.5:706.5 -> 118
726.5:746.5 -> 72.2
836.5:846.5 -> 124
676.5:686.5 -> 117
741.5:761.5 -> 107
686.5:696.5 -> 123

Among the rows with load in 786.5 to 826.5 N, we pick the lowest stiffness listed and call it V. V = 116.3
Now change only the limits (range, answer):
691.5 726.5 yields 73.04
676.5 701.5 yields 112.1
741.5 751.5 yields 87.86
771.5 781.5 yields 118.7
